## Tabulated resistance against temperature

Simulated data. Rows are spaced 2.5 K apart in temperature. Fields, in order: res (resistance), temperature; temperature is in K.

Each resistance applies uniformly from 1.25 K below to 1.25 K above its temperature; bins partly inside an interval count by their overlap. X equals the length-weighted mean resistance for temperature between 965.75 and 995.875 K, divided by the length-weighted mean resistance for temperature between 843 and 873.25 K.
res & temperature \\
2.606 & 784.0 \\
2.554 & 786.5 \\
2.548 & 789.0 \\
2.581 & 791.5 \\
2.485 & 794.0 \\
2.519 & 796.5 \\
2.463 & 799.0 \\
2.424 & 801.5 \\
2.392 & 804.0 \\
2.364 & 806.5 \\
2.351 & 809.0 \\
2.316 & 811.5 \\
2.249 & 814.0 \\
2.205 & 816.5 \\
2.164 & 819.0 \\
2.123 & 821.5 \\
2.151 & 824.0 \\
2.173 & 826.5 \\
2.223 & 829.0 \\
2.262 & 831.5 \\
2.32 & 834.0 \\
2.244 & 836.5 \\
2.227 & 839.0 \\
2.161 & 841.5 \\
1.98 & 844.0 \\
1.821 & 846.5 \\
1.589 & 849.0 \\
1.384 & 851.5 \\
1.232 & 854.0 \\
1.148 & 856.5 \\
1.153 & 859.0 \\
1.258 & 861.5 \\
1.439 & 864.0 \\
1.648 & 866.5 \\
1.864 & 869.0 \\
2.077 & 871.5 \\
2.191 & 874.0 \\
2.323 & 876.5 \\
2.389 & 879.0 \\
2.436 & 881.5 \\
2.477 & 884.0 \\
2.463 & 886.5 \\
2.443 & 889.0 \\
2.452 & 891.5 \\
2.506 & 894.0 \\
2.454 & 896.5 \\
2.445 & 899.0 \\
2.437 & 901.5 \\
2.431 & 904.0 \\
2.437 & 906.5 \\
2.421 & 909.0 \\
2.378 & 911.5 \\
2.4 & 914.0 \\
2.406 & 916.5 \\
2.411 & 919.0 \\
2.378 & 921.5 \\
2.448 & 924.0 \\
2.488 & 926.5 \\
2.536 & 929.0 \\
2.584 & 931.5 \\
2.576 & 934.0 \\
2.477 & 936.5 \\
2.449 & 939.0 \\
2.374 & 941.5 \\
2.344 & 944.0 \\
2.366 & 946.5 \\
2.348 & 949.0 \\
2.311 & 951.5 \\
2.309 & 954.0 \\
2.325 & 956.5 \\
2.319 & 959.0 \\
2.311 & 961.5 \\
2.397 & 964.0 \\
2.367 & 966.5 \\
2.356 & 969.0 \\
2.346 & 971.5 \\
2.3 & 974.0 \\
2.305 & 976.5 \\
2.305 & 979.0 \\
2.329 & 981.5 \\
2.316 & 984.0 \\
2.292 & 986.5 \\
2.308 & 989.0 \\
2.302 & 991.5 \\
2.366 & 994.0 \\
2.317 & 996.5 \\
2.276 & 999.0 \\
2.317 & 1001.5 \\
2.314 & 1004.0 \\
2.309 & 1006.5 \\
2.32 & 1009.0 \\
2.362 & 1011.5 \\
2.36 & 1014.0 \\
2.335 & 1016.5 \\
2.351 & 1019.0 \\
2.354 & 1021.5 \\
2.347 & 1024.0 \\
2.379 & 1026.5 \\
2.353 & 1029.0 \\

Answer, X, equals 1.5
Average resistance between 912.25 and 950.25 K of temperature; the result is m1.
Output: 2.44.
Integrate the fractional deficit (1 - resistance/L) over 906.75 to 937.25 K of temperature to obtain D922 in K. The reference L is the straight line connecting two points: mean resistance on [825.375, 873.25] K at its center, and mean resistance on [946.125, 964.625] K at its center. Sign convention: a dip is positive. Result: -4.11 K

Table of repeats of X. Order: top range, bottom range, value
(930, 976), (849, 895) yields 1.24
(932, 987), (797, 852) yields 1.08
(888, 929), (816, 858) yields 1.25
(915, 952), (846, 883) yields 1.40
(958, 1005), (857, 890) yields 1.17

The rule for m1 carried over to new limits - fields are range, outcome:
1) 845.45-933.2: 2.14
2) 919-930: 2.45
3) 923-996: 2.37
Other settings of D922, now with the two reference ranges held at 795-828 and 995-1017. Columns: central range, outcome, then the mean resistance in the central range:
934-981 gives -0.8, 2.36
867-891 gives 0.3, 2.28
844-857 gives 4.5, 1.5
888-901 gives -0.8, 2.46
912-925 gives -0.5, 2.41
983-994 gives 0.0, 2.31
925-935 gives -1.0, 2.54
